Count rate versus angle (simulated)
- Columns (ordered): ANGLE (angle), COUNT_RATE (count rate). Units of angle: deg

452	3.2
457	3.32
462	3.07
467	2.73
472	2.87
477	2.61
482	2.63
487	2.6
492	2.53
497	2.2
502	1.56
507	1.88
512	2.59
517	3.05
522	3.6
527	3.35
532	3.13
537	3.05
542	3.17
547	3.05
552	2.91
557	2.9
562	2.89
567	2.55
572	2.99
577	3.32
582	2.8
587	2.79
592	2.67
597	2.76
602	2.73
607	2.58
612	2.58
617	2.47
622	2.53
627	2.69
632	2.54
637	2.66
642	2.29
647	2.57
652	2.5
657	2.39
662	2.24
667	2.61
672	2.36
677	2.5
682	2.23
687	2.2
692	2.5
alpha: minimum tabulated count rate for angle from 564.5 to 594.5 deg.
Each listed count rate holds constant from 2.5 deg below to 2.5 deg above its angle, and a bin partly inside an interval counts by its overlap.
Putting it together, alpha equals 2.55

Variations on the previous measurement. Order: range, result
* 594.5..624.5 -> 2.47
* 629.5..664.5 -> 2.24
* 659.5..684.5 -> 2.23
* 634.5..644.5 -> 2.29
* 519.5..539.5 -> 3.05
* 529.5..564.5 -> 2.89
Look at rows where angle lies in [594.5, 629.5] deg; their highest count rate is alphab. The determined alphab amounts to 2.76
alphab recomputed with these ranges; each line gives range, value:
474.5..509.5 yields 2.63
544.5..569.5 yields 3.05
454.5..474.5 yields 3.32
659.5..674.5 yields 2.61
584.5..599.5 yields 2.79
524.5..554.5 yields 3.35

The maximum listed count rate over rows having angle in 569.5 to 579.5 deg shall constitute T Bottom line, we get 3.32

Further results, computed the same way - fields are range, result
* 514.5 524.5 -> 3.6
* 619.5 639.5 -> 2.69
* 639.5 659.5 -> 2.57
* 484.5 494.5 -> 2.6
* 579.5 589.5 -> 2.8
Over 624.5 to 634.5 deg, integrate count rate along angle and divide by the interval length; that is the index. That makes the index 2.61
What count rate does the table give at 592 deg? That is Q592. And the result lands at 2.67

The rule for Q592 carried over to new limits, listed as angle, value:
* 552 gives 2.91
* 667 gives 2.61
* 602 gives 2.73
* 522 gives 3.6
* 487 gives 2.6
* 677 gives 2.5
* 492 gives 2.53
